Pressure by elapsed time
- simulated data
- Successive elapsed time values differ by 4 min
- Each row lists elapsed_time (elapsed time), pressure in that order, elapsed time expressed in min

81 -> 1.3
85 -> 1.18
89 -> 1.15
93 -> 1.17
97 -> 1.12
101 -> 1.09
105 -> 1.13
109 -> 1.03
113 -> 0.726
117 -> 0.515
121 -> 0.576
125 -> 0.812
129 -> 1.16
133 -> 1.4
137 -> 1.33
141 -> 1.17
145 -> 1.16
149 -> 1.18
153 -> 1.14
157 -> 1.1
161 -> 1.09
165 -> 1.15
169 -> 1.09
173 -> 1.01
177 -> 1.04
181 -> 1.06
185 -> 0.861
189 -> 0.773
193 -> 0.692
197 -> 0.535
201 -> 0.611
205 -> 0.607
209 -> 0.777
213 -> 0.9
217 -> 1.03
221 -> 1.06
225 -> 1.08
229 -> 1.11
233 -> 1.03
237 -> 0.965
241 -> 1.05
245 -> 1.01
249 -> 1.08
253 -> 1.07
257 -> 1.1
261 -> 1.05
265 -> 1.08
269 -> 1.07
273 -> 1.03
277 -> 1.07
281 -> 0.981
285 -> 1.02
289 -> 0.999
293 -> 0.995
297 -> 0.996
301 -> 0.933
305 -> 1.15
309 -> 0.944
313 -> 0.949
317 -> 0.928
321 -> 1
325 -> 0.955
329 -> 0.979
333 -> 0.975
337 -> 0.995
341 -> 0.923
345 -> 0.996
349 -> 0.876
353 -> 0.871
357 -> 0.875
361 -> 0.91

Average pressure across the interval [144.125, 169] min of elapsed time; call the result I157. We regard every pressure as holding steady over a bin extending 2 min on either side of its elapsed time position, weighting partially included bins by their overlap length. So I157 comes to 1.13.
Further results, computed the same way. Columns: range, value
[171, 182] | 1.03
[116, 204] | 0.976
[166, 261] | 0.941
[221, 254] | 1.05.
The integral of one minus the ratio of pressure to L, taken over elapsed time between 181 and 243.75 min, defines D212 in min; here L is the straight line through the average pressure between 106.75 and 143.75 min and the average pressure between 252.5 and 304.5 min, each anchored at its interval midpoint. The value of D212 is 7.99 min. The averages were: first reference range 0.974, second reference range 1.03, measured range 0.88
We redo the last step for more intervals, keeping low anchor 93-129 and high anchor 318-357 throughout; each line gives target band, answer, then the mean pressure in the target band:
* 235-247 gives -1.01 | 1.01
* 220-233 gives -2.09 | 1.08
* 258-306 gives -4.73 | 1.03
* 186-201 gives 4.06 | 0.672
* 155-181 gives -4.57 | 1.08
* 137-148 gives -3.42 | 1.2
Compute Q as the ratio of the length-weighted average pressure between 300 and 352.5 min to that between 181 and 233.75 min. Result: 1.1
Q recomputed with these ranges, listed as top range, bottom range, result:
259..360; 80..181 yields 0.92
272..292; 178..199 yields 1.28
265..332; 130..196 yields 0.94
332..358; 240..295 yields 0.89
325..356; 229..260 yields 0.90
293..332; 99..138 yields 1.01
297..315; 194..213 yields 1.50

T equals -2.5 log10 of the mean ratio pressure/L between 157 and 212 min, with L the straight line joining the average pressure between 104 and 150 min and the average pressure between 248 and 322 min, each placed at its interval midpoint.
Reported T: 0.16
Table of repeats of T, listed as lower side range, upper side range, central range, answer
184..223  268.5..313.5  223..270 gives -0.18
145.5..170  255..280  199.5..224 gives 0.28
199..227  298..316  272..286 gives -0.08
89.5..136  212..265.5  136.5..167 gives -0.15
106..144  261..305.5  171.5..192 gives 0.07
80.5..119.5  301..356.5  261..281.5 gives -0.08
